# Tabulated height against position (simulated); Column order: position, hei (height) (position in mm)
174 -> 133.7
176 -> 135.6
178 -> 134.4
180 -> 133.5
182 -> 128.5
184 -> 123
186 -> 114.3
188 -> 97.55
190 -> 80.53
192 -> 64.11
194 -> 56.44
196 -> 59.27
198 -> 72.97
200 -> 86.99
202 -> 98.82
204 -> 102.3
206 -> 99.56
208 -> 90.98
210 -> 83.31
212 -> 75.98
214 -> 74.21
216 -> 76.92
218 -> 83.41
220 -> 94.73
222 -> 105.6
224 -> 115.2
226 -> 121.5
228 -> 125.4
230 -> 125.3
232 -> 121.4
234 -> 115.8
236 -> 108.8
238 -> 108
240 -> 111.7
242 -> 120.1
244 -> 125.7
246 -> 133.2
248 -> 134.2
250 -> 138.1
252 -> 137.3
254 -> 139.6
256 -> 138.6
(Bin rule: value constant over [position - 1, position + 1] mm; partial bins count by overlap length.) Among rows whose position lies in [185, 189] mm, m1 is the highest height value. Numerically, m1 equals 114.3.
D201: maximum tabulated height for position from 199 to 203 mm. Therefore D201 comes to 98.82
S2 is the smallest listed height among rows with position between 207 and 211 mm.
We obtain 83.31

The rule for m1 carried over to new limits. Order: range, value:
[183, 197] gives 123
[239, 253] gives 138.1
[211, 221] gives 94.73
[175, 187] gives 135.6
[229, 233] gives 125.3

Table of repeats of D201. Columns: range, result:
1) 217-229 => 125.4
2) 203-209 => 102.3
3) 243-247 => 133.2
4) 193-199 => 72.97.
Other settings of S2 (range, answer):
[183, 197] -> 56.44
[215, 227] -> 76.92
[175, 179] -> 134.4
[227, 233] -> 121.4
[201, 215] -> 74.21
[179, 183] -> 128.5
